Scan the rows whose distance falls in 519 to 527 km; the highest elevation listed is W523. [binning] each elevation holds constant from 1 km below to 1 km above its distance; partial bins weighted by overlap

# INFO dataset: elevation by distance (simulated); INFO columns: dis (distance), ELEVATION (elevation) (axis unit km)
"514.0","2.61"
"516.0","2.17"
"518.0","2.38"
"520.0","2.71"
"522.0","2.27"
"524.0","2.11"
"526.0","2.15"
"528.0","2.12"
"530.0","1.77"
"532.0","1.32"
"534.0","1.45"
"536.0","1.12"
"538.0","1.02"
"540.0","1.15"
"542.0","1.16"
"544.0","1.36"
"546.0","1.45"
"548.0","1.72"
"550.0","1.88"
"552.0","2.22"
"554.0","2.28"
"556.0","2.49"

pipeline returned 2.71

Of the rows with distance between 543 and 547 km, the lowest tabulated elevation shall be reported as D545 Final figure 1.36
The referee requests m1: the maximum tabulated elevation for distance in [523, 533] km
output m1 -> 2.15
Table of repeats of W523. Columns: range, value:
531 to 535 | 1.45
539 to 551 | 1.88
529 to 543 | 1.77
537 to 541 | 1.15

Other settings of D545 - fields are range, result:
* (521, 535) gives 1.32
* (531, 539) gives 1.02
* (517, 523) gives 2.27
